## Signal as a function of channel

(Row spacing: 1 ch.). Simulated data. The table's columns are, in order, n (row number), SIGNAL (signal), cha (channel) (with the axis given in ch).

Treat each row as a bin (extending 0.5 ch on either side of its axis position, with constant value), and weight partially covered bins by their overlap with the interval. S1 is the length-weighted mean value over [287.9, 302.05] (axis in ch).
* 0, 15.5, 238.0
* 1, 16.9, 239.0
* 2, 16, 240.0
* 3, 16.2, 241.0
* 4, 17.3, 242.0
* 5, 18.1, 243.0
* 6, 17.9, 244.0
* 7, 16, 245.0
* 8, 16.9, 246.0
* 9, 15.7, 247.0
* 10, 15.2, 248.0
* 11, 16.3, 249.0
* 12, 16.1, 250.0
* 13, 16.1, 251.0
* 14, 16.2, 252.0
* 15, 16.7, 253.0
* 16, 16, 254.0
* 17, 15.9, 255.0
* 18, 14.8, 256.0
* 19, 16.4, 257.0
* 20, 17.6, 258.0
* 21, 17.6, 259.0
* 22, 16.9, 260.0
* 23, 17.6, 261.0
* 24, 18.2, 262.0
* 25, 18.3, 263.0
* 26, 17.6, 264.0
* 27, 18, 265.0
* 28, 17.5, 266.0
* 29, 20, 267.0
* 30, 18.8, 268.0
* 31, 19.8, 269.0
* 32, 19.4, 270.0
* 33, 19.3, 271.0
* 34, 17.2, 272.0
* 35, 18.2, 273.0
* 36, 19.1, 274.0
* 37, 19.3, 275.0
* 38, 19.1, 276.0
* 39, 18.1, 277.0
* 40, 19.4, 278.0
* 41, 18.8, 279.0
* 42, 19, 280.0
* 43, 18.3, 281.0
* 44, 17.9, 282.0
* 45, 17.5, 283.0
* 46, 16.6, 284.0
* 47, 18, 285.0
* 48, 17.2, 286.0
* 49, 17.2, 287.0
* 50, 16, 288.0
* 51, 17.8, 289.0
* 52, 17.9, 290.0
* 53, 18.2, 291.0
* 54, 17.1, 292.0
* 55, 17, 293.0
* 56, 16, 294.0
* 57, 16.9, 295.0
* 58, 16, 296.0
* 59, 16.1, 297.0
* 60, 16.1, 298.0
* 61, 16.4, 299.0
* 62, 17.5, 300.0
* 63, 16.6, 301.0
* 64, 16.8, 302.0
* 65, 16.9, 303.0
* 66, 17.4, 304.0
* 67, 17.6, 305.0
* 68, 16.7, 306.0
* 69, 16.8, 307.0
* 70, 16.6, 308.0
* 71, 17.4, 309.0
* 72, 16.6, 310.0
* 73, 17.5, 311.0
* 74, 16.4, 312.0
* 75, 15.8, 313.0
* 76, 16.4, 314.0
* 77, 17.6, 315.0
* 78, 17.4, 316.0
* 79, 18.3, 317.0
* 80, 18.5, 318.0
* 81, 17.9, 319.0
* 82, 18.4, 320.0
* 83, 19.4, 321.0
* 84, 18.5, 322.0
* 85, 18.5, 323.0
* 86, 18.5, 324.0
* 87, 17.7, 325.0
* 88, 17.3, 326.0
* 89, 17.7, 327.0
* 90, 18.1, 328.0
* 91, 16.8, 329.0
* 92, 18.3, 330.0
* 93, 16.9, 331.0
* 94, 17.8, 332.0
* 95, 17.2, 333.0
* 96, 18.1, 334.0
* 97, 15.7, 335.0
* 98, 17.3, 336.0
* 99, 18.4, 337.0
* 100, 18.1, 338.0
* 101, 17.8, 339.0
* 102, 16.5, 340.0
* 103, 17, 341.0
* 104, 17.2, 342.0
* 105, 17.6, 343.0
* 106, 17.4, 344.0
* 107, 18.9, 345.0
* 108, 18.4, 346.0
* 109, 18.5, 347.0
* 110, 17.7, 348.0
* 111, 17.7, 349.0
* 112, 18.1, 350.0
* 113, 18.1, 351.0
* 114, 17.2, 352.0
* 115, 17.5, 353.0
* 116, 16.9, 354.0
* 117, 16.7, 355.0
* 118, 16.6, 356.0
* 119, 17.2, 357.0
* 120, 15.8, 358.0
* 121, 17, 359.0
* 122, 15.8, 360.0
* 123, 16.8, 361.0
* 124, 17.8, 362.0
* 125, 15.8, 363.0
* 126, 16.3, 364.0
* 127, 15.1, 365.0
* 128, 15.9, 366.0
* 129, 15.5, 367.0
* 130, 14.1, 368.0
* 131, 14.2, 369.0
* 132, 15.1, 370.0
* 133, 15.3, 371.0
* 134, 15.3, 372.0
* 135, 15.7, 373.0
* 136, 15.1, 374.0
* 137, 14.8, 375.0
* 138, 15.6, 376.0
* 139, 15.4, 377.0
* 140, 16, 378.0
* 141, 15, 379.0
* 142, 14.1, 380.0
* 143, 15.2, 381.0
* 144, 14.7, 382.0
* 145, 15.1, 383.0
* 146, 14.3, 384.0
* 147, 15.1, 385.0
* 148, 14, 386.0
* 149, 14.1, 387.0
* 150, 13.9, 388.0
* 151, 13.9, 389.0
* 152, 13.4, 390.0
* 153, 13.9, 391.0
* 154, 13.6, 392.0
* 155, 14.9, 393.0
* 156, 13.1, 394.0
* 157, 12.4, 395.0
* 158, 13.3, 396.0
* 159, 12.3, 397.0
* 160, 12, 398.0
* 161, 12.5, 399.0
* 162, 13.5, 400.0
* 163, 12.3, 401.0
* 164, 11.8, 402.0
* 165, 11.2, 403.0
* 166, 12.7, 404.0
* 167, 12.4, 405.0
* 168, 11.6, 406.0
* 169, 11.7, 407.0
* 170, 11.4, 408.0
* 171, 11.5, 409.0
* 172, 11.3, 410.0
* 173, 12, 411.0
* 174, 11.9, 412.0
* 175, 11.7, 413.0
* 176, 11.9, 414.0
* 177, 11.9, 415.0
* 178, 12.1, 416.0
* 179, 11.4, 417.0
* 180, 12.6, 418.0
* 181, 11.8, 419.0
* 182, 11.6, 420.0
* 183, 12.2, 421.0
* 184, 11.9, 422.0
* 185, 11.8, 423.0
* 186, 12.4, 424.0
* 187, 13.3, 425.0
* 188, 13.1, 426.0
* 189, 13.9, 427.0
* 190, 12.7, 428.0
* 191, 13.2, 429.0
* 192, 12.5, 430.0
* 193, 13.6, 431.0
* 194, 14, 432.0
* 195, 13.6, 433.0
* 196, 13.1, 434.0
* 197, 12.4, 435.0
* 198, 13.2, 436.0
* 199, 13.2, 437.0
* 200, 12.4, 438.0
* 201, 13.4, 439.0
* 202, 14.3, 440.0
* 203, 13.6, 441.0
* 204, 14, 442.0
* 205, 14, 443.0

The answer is 16.9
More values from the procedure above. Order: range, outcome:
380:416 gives 12.9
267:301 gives 17.8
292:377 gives 17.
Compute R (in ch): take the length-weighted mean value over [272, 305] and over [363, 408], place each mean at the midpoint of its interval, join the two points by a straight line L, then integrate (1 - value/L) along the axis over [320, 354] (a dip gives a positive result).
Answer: -4.3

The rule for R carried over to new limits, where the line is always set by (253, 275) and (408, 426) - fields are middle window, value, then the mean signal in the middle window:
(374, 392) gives -1.79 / 14.6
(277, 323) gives -2.60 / 17.4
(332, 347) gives -2.66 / 17.6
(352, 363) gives -1.95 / 16.8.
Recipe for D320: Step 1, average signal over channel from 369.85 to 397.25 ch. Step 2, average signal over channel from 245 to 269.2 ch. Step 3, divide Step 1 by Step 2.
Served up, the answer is 0.85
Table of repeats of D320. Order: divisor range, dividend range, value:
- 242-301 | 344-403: 0.88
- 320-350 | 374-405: 0.78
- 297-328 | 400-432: 0.70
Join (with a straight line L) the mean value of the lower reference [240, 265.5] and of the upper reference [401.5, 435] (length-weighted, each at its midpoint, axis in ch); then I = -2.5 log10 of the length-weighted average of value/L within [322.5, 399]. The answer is -0.158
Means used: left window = 16.8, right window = 12.3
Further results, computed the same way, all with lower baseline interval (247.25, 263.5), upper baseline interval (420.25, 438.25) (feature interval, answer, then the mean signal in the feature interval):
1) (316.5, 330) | -0.19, 18.1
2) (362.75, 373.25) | -0.08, 15.3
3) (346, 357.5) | -0.20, 17.5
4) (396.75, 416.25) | 0.12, 12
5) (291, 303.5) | -0.06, 16.7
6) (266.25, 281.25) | -0.17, 18.9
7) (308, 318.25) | -0.12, 17.1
